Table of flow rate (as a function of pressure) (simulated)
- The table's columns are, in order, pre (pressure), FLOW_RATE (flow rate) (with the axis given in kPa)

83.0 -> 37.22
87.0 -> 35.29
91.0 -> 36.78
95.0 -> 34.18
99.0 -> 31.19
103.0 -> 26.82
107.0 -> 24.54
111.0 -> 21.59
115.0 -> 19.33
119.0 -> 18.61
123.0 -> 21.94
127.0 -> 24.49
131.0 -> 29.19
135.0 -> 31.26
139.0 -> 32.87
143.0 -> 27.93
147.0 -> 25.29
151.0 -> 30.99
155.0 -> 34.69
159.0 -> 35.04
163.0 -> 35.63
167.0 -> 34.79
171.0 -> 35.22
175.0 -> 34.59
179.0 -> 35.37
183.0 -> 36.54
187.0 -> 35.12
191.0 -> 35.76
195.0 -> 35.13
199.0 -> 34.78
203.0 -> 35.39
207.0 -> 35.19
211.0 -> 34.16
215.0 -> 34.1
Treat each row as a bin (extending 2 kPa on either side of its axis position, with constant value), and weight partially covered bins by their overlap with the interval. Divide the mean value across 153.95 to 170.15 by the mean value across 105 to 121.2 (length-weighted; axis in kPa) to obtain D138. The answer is 1.67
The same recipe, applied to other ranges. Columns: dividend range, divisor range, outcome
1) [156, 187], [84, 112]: 1.15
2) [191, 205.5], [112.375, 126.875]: 1.71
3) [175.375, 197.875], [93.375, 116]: 1.34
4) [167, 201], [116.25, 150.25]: 1.33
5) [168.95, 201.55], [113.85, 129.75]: 1.64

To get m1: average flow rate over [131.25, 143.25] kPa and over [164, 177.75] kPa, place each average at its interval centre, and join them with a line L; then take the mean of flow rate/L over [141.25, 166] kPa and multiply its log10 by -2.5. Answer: 0.04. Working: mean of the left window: 30.9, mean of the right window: 34.9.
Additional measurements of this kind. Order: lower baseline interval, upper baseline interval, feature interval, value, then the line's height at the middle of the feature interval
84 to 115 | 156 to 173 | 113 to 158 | 0.21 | 32.7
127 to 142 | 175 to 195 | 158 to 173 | -0.06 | 33.4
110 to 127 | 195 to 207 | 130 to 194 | -0.18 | 28.3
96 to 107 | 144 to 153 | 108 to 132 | 0.26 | 28.4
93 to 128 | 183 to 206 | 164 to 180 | -0.08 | 32.5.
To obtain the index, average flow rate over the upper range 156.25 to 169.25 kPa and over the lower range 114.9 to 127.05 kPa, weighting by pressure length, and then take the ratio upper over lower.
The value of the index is 1.69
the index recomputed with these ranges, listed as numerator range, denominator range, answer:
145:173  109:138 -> 1.37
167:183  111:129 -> 1.67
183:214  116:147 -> 1.34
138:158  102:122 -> 1.39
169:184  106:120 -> 1.69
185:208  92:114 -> 1.27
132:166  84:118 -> 1.11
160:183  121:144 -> 1.26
